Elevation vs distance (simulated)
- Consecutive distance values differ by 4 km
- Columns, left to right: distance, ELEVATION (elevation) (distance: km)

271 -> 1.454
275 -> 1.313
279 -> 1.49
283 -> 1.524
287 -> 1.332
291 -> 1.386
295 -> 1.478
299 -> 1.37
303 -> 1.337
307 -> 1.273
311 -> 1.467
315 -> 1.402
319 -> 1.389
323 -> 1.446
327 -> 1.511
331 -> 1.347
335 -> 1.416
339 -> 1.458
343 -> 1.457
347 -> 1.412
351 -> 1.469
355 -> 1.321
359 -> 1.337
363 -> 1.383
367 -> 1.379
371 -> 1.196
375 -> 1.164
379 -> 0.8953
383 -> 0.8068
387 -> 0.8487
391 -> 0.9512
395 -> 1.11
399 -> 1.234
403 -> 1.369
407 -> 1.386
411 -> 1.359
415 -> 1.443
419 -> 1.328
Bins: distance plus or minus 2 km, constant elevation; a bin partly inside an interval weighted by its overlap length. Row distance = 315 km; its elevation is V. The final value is 1.402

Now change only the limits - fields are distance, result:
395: 1.11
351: 1.469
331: 1.347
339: 1.458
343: 1.457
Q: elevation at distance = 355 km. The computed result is 1.321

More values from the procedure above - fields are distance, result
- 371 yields 1.196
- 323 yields 1.446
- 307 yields 1.273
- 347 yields 1.412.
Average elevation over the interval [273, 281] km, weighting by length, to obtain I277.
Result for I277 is 1.4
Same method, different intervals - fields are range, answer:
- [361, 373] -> 1.32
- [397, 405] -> 1.3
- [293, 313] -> 1.39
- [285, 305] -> 1.38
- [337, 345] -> 1.46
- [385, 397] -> 0.97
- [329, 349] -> 1.42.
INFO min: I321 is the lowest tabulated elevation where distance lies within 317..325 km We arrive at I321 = 1.389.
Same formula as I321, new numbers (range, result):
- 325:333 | 1.347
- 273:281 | 1.313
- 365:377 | 1.164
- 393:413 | 1.11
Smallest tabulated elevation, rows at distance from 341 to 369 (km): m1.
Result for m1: 1.321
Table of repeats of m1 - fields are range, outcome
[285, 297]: 1.332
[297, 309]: 1.273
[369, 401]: 0.8068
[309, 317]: 1.402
